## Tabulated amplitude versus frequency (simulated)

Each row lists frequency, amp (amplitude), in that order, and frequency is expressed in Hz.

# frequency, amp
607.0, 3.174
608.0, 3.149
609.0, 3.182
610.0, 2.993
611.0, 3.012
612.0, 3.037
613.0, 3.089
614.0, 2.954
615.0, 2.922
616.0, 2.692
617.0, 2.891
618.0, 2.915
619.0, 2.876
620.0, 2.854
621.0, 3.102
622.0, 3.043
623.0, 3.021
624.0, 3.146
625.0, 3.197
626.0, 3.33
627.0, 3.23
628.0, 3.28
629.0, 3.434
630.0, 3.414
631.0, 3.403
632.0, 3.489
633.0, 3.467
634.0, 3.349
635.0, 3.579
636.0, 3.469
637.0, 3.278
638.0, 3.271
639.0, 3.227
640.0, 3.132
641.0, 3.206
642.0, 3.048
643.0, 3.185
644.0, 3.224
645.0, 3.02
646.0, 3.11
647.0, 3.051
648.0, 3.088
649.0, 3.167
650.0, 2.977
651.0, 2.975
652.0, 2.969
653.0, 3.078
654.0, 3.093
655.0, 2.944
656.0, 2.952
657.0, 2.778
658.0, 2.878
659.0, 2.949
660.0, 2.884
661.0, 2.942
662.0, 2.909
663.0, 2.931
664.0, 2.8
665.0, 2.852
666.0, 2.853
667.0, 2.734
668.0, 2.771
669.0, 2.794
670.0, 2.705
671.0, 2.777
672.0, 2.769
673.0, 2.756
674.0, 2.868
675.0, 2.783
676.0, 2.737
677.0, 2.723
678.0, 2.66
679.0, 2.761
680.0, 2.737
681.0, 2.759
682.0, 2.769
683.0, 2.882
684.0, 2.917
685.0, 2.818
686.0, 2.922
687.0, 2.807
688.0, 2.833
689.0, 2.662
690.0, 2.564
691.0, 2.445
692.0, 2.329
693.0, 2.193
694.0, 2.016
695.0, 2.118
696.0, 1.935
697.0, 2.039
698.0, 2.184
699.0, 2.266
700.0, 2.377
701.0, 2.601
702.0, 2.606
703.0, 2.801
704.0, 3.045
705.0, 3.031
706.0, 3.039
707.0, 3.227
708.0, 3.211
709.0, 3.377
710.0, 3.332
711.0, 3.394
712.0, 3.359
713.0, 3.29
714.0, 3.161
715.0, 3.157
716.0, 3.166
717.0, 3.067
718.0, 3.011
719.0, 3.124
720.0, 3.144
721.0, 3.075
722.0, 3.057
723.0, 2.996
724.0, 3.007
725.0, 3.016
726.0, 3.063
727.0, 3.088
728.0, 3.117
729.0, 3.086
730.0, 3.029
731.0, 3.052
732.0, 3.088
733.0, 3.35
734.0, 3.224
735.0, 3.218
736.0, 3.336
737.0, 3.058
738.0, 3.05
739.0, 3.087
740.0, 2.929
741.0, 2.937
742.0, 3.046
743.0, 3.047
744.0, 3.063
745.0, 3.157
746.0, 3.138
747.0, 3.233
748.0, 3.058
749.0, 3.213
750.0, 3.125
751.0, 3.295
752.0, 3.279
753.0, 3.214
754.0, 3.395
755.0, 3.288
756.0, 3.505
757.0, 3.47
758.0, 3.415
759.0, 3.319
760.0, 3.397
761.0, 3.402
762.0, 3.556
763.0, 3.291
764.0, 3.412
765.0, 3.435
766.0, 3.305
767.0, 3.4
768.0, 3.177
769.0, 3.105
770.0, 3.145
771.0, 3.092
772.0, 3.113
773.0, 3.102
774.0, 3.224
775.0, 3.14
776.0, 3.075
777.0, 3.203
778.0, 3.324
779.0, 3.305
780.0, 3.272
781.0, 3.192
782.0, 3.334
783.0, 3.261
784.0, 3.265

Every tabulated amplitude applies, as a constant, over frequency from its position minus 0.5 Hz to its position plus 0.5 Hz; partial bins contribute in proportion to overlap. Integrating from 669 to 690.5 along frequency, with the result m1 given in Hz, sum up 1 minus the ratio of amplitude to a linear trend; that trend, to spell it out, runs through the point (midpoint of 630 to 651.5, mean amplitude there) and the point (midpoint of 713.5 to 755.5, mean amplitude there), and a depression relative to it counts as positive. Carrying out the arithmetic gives 2.8 Hz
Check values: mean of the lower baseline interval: 3.23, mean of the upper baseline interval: 3.12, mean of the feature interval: 2.77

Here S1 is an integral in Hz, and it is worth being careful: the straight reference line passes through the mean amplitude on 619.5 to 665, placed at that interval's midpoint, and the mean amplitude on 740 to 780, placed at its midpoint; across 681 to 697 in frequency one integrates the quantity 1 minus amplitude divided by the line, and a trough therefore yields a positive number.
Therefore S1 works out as 3.2 Hz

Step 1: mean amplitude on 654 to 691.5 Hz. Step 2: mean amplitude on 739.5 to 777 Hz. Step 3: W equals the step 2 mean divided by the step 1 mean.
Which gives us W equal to 1.15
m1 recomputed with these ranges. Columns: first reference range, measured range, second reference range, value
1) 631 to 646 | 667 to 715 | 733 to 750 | 6.68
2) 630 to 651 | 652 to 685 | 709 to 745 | 3.73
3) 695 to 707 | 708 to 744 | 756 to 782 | -4.07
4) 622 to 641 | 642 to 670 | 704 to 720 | 2.70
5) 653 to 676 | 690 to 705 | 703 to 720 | 3.40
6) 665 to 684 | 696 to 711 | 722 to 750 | 0.74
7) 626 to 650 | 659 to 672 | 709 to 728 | 1.57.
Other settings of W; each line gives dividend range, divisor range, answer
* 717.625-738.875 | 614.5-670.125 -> 1.01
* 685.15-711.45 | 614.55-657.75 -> 0.85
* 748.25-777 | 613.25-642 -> 1.03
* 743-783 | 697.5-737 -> 1.07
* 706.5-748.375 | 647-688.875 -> 1.10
